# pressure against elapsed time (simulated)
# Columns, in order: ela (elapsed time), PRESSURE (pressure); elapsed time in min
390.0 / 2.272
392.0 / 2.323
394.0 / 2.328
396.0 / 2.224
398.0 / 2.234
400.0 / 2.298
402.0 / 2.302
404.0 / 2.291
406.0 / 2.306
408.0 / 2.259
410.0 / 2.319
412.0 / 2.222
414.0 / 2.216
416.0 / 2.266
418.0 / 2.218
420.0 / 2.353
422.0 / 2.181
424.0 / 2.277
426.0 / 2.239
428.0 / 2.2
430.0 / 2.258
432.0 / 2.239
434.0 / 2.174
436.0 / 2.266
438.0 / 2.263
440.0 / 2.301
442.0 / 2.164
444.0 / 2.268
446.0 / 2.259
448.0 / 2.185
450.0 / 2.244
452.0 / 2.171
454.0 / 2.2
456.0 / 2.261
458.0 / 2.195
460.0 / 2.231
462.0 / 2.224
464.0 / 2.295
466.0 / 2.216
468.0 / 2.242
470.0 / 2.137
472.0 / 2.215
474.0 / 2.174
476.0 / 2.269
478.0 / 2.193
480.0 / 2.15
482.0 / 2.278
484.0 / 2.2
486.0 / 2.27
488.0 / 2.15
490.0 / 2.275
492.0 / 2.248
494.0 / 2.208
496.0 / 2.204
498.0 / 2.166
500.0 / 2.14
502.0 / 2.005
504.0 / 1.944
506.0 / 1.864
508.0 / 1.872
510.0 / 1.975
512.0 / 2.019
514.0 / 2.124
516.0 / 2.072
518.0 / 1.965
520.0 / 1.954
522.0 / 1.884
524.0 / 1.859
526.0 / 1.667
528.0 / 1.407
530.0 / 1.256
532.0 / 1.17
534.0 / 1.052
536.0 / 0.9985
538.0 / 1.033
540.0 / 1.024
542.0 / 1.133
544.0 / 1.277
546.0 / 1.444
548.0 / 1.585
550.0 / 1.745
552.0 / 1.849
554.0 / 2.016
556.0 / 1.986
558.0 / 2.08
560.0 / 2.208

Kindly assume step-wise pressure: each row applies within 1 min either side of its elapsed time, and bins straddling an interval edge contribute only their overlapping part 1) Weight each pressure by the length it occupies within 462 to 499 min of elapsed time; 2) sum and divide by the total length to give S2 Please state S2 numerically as 2.22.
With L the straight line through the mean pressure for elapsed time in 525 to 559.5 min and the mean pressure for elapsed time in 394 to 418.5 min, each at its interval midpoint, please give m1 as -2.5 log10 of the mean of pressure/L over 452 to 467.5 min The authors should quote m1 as -0.14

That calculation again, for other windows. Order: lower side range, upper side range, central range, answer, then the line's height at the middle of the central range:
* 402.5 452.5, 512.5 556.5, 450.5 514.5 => -0.14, 1.9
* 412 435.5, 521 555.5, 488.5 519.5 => -0.23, 1.68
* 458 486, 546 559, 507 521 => 0.01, 2.02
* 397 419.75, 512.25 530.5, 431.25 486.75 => -0.08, 2.07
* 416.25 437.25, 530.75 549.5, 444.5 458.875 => -0.11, 2.01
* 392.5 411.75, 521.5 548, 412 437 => -0.06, 2.12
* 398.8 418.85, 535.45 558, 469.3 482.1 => -0.16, 1.9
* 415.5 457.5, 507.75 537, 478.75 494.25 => -0.16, 1.91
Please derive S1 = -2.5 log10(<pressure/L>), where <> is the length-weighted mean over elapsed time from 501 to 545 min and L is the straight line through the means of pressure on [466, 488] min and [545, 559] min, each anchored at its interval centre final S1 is 0.22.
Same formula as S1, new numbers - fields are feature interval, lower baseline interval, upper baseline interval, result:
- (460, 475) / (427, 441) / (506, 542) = -0.109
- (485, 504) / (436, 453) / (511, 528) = -0.079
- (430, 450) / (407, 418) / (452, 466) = 0.001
